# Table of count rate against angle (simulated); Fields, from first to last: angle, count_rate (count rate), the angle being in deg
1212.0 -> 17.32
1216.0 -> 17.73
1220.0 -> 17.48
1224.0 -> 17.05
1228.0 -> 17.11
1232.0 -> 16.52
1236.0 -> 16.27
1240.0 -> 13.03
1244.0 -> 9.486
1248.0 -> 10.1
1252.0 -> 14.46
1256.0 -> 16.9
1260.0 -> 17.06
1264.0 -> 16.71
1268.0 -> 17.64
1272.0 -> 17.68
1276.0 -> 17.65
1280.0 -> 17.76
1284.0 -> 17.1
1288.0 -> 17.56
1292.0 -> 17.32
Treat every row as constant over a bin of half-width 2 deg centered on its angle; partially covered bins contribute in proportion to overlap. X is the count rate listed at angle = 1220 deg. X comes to 17.48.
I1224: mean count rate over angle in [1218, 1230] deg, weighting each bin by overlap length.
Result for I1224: 17.2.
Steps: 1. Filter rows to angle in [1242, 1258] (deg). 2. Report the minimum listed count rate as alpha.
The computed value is 9.486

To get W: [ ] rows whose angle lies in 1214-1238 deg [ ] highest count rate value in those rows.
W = 17.73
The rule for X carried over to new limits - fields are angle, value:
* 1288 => 17.56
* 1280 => 17.76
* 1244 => 9.486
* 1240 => 13.03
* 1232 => 16.52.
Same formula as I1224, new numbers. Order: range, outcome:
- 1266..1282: 17.7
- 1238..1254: 11.8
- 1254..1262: 17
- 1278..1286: 17.4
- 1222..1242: 16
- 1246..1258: 13.8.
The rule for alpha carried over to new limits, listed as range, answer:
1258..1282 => 16.71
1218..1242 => 13.03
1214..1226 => 17.05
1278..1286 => 17.1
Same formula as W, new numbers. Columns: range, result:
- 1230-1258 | 16.9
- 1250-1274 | 17.68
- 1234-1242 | 16.27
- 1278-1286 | 17.76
